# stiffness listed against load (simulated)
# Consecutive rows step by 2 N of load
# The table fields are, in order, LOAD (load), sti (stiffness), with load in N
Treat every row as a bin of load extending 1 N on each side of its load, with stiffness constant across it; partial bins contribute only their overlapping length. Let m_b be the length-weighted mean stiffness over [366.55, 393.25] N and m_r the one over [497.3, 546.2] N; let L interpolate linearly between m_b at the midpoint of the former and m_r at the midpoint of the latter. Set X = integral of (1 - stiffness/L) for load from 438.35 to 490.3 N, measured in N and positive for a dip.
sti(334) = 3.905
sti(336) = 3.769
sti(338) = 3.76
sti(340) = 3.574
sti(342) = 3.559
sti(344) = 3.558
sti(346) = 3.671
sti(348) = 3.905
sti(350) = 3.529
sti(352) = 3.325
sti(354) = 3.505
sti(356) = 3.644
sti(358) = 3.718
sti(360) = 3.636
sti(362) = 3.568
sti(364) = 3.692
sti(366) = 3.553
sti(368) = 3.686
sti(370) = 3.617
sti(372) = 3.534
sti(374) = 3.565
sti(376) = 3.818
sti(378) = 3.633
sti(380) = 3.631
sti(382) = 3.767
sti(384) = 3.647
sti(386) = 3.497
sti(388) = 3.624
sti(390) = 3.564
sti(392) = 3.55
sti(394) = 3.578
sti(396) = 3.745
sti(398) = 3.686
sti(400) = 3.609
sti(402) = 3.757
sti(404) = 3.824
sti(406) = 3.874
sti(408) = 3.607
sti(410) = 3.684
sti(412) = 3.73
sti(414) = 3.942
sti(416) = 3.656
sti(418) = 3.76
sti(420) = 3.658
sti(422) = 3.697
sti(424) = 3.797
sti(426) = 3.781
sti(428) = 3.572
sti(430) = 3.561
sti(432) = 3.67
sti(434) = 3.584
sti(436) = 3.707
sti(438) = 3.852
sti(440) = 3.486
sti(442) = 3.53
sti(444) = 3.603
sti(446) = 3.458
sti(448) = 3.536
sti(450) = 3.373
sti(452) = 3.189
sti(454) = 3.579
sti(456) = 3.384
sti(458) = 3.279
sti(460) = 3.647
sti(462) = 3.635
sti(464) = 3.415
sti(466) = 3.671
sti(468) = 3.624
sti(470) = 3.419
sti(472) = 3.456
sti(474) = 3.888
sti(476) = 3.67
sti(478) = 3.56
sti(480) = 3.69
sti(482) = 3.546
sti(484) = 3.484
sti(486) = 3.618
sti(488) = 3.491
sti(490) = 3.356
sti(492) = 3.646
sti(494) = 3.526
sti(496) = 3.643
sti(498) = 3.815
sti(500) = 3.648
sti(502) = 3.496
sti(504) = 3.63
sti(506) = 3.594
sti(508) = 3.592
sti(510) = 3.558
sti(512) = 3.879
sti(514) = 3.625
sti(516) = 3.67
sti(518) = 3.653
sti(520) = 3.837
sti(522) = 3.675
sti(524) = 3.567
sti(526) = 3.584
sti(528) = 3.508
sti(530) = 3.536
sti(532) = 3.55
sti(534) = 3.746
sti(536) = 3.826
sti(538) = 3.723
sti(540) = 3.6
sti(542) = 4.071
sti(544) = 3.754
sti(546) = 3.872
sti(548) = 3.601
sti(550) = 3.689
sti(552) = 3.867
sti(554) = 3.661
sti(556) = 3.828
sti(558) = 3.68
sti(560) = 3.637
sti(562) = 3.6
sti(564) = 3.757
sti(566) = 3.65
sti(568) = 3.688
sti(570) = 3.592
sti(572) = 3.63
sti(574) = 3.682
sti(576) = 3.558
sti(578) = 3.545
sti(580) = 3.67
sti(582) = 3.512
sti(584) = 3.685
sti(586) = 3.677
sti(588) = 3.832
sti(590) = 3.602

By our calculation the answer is 1.79 N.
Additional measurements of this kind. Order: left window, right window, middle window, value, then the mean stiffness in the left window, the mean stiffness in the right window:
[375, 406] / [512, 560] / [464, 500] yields 1.0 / 3.67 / 3.7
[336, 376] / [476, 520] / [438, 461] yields 0.9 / 3.62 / 3.61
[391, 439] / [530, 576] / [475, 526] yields 1.2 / 3.7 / 3.71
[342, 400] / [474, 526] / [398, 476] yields 0.1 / 3.62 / 3.62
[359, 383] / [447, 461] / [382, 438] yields -2.3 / 3.64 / 3.43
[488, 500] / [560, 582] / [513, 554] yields -1.0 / 3.59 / 3.63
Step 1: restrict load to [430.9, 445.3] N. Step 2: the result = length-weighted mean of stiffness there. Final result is 3.63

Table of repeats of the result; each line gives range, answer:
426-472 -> 3.54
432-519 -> 3.58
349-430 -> 3.66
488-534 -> 3.62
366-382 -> 3.64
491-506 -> 3.63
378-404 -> 3.64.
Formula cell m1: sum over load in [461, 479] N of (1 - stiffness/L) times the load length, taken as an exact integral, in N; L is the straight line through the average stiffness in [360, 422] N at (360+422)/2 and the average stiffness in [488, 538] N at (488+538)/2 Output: 0.25 N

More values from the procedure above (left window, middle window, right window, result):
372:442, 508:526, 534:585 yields 0.09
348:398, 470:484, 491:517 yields 0.10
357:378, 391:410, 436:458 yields -0.59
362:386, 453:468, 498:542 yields 0.52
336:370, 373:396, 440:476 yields -0.26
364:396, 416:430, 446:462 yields -0.71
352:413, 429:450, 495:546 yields 0.40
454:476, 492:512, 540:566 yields 0.02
